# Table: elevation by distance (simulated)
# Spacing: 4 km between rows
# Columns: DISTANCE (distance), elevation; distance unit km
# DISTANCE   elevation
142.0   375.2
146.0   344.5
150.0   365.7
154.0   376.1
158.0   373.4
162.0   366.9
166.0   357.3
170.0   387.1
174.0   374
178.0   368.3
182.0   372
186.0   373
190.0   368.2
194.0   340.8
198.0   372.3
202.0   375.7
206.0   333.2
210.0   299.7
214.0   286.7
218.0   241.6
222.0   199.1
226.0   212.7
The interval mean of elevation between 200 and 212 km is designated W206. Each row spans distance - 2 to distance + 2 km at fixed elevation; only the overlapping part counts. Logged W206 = 336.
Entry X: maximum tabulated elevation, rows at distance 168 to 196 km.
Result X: 387.1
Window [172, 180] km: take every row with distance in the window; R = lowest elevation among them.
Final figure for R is 368.3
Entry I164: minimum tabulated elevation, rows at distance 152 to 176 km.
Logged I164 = 357.3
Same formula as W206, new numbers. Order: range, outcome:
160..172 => 370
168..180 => 376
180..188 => 372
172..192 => 371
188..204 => 364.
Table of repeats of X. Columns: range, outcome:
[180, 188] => 373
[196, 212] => 375.7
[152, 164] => 376.1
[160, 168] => 366.9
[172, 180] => 374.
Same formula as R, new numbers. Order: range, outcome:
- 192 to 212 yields 299.7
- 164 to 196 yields 340.8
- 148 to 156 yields 365.7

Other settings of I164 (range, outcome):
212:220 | 241.6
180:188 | 372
